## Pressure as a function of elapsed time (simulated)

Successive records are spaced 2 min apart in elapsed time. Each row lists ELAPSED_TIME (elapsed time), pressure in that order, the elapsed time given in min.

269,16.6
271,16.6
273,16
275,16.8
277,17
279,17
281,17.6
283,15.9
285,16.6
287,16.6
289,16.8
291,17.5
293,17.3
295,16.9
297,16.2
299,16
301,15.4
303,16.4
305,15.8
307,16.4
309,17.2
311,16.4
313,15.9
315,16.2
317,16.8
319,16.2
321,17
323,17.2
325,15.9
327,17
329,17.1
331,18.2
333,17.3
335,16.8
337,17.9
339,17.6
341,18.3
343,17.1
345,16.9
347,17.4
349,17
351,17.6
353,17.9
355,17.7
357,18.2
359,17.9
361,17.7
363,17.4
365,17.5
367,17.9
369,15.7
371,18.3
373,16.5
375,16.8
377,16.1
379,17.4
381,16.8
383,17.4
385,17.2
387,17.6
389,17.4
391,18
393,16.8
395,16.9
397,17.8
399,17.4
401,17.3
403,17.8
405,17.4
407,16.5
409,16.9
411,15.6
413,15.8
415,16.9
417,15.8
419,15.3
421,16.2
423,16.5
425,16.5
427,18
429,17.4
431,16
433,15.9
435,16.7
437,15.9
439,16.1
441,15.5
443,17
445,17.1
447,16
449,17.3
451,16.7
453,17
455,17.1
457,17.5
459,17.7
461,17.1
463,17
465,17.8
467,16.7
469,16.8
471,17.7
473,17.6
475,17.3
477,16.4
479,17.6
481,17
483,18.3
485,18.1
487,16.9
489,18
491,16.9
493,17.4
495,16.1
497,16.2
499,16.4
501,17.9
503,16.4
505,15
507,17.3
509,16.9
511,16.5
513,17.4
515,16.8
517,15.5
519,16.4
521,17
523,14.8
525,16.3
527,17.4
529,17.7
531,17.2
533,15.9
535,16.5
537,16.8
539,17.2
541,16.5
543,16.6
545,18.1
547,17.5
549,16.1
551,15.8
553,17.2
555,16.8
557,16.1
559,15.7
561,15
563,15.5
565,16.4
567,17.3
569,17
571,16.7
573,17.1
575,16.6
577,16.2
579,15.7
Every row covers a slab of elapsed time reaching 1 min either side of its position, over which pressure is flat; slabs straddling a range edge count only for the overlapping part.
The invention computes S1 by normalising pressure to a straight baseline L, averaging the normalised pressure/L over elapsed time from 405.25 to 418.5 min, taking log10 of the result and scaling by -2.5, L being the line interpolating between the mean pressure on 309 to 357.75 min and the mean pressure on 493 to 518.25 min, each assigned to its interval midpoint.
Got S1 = 0.04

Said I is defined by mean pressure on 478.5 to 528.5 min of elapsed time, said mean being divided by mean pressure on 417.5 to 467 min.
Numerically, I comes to 1.01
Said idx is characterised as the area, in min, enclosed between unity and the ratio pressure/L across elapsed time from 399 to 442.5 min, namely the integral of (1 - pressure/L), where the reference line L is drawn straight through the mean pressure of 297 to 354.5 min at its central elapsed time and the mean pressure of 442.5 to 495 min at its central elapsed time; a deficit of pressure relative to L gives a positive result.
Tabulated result 1.5 min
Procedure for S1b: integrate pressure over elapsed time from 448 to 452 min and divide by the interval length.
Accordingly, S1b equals 17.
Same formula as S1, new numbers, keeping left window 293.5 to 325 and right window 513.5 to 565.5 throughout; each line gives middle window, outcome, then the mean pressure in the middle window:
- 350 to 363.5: -0.09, 17.8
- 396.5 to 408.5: -0.06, 17.3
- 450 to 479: -0.05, 17.2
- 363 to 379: -0.04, 17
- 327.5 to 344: -0.07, 17.5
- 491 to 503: -0.02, 16.8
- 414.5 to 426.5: 0.01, 16.2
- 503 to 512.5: 0.00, 16.5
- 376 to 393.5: -0.05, 17.2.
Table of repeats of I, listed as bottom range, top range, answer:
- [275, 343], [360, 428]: 1.01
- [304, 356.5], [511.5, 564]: 0.97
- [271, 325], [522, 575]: 1.00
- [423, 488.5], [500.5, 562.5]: 0.98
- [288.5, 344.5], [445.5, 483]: 1.02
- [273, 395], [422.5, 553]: 0.99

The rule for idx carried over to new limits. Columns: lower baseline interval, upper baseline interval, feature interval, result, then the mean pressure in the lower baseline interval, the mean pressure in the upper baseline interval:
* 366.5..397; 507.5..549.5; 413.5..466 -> 0.9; 17.1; 16.7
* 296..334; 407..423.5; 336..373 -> -2.6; 16.6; 16.1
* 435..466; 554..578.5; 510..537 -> -0.1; 16.8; 16.4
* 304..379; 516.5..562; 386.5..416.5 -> -0.2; 17.1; 16.5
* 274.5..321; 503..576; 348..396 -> -2.2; 16.6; 16.6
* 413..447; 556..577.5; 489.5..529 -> -0.6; 16.4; 16.3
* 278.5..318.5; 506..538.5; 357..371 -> -0.8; 16.5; 16.7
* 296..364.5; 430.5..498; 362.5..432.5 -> 0.2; 17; 17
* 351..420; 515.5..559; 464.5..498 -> -0.8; 17.1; 16.6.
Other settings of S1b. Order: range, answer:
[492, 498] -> 16.6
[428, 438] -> 16.4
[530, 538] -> 16.6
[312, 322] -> 16.4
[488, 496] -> 17.1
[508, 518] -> 16.6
